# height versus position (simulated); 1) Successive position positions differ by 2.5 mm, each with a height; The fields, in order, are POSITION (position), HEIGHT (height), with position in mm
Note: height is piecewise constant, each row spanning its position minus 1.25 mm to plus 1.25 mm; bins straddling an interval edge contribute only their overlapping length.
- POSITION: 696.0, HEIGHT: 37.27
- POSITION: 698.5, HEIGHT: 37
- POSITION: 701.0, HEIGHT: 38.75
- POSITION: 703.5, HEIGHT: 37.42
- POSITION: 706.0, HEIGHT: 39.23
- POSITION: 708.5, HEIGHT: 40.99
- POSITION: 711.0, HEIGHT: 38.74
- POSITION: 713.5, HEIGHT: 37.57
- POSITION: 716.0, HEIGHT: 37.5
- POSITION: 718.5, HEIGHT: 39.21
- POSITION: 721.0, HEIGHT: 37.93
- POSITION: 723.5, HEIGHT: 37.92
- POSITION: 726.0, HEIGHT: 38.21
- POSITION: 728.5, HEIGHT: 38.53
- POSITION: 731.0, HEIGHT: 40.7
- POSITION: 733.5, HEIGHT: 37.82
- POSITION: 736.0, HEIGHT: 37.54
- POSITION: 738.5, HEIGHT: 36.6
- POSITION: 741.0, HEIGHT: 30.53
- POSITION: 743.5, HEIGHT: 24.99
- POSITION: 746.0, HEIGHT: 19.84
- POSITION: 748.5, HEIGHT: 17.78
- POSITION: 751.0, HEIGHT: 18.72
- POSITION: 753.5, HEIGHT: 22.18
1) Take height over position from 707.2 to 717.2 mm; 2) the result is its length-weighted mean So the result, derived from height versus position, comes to 38.7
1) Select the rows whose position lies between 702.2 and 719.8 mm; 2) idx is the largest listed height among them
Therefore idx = 40.99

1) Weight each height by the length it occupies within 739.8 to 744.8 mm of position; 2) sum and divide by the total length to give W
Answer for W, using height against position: 27.7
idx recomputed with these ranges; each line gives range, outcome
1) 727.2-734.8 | 40.7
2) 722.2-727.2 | 38.21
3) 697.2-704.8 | 38.75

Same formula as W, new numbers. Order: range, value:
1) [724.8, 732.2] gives 39.1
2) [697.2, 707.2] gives 38.1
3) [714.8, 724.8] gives 38.1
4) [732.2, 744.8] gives 33.5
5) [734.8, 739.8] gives 37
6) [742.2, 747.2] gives 22.5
